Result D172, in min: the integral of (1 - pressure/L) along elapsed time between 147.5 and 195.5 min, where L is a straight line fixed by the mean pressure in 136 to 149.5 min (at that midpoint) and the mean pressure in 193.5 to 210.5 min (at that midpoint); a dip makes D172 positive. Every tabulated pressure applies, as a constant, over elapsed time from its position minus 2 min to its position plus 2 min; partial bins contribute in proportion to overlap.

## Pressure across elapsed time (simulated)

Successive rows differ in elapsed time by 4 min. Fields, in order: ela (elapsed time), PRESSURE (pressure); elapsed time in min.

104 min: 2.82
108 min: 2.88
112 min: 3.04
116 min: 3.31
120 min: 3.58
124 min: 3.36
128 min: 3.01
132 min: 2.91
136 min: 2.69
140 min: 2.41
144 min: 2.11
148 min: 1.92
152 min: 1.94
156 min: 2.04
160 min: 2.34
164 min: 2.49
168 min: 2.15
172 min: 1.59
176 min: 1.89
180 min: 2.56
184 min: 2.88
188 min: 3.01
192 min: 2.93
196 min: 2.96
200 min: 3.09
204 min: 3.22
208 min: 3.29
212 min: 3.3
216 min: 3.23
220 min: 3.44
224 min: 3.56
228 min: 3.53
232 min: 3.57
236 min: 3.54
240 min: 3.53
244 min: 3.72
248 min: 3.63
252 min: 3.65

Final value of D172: 6.09 min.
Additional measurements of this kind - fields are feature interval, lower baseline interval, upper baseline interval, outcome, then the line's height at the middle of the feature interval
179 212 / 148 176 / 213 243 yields -2.8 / 2.79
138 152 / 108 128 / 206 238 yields 5.0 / 3.3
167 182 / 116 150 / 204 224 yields 5.0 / 3.06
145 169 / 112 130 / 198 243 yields 8.5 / 3.33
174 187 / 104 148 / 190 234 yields 2.7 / 3.14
